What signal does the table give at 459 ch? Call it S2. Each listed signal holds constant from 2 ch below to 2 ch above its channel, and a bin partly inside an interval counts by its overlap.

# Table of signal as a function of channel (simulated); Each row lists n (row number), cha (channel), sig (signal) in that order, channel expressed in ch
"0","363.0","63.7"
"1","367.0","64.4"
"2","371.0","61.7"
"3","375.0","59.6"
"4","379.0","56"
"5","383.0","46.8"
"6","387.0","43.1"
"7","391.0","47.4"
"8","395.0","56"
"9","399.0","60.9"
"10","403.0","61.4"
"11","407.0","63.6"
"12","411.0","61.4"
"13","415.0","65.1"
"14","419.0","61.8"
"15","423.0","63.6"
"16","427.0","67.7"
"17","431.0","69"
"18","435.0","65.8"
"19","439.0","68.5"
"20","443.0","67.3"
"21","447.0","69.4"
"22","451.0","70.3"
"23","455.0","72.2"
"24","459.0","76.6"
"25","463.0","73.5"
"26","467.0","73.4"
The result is 76.6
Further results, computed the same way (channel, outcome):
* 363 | 63.7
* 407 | 63.6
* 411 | 61.4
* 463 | 73.5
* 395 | 56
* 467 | 73.4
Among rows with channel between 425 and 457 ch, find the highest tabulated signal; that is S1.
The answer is 72.2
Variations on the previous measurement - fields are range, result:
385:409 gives 63.6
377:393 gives 56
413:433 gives 69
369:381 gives 61.7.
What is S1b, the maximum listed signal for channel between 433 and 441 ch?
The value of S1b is 68.5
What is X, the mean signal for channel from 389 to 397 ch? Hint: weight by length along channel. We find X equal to 51.7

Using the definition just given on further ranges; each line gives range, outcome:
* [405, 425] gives 63.1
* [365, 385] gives 57.7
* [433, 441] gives 67.2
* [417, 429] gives 64.4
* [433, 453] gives 68.3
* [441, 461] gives 71.2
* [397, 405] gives 61.1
